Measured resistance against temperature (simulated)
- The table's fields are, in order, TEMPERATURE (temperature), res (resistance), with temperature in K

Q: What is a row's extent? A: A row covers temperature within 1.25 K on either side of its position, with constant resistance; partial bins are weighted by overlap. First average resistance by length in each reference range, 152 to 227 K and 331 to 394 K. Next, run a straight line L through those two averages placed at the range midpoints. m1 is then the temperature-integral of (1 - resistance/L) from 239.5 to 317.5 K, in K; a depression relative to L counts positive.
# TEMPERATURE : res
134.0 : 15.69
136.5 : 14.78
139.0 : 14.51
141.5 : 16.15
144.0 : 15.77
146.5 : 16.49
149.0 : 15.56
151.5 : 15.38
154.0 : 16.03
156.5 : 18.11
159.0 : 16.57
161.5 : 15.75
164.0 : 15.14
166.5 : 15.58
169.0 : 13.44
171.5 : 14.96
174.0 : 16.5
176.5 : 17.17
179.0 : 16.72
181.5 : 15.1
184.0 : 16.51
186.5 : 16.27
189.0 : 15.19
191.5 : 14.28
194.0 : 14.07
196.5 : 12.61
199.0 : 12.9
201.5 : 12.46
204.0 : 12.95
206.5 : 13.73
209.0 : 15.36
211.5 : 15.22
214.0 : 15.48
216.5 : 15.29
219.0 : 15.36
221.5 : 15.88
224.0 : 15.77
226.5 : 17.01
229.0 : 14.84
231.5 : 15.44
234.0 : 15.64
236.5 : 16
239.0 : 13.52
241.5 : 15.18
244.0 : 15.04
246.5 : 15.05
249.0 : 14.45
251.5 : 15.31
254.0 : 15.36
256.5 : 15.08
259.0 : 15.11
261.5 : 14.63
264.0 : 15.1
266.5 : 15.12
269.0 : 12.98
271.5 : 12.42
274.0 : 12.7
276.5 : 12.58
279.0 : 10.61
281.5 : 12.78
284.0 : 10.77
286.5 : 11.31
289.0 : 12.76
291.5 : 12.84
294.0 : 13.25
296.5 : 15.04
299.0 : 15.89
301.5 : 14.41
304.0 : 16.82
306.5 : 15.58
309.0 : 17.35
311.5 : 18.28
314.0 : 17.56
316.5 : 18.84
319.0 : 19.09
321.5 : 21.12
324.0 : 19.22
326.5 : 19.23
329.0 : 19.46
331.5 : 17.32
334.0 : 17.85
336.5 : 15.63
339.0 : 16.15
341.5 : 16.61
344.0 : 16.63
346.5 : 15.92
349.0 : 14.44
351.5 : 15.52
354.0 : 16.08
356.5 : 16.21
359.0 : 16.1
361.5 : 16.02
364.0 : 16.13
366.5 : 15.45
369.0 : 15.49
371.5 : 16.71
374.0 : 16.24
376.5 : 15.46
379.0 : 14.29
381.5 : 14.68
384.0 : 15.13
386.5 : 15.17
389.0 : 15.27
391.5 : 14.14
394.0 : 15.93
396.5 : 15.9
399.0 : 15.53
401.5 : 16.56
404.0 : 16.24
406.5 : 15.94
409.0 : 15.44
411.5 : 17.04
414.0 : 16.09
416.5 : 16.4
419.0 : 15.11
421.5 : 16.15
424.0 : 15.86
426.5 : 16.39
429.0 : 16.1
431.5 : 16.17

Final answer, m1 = 5.1 K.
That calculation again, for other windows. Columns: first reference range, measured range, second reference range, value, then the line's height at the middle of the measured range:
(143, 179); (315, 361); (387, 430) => -4.0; 15.9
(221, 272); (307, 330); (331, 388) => -4.8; 15.6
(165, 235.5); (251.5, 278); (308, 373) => 3.1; 16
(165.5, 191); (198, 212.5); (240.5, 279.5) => 1.4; 15.2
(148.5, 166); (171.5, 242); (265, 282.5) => -2.1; 14.7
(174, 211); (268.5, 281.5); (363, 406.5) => 2.4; 15.1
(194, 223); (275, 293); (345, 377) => 3.7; 15.1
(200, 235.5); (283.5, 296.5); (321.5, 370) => 2.8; 16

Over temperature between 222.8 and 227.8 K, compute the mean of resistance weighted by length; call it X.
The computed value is 16.4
